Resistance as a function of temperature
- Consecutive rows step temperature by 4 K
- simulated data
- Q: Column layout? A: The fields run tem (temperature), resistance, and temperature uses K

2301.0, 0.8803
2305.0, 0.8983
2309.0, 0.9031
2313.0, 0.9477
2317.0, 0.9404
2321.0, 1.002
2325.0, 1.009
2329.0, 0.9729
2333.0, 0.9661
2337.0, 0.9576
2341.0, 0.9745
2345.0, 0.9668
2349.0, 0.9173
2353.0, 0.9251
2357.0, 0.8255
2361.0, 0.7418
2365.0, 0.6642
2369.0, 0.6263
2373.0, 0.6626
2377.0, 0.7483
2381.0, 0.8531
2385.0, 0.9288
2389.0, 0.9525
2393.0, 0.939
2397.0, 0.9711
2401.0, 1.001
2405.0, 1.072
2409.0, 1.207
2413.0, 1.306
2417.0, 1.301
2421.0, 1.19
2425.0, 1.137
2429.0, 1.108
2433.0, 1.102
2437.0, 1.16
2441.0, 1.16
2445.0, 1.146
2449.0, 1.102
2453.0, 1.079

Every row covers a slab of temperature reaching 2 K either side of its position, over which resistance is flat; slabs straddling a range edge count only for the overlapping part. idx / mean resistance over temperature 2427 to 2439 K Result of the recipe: 1.12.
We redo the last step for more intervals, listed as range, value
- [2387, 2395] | 0.946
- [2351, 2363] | 0.831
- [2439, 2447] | 1.15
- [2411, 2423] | 1.27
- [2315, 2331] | 0.981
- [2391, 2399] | 0.955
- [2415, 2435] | 1.17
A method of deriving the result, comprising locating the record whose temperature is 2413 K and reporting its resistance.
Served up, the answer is 1.306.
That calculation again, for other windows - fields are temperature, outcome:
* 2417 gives 1.301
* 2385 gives 0.9288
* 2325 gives 1.009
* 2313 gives 0.9477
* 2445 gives 1.146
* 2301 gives 0.8803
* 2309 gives 0.9031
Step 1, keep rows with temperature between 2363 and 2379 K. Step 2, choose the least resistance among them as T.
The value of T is 0.6263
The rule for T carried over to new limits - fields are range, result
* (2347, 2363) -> 0.7418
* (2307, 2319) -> 0.9031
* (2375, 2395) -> 0.7483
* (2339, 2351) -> 0.9173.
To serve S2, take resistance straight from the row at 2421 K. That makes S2 1.19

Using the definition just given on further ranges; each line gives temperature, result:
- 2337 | 0.9576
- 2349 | 0.9173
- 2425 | 1.137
